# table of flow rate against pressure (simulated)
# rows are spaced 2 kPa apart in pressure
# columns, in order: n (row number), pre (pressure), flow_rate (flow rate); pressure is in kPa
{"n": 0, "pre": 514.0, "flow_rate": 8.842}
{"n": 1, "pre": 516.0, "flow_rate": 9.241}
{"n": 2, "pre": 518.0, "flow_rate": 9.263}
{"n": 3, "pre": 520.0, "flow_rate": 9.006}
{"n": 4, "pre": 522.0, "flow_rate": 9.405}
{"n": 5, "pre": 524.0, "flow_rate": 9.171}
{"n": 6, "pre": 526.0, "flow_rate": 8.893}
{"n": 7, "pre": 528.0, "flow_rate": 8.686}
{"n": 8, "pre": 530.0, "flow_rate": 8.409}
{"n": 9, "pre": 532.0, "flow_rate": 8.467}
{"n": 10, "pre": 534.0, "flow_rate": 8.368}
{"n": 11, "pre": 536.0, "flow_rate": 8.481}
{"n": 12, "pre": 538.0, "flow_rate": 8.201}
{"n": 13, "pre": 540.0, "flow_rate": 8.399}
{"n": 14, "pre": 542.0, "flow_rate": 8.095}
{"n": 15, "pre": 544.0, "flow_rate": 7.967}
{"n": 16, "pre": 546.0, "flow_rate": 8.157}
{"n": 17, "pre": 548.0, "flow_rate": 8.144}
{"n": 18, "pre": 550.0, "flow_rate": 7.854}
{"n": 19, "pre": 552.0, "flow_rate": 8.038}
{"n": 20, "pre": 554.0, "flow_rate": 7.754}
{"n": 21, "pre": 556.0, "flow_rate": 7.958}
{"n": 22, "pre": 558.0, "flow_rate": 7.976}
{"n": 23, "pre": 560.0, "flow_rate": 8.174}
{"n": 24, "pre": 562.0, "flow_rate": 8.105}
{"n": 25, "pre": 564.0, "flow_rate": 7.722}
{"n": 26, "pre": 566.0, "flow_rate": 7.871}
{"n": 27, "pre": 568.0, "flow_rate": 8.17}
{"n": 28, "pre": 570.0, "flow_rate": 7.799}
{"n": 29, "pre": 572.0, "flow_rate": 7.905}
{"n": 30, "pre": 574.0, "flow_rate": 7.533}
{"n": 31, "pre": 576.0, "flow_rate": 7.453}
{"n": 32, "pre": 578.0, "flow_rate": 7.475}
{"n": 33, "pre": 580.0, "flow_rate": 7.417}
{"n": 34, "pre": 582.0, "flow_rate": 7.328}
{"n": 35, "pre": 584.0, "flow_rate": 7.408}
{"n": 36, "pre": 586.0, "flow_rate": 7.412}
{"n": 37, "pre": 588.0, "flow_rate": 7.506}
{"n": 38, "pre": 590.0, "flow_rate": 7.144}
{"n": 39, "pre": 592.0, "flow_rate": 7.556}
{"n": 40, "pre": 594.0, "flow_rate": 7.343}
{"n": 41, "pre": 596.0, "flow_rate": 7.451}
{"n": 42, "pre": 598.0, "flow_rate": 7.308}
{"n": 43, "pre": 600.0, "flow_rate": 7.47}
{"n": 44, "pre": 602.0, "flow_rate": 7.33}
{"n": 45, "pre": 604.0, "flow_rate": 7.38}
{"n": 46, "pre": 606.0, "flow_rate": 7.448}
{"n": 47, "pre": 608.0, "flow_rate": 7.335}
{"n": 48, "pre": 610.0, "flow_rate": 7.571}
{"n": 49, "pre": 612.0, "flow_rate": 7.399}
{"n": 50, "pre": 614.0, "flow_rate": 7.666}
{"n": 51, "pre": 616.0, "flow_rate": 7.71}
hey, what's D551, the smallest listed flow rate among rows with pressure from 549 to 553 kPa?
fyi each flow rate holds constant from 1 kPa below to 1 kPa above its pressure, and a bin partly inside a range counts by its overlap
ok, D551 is 7.854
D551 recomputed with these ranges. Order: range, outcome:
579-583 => 7.328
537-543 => 8.095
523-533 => 8.409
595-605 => 7.308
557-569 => 7.722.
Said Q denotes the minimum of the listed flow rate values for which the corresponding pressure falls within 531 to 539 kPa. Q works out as 8.201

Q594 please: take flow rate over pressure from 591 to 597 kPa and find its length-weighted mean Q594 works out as 7.45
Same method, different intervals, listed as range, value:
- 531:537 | 8.44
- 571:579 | 7.59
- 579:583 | 7.37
